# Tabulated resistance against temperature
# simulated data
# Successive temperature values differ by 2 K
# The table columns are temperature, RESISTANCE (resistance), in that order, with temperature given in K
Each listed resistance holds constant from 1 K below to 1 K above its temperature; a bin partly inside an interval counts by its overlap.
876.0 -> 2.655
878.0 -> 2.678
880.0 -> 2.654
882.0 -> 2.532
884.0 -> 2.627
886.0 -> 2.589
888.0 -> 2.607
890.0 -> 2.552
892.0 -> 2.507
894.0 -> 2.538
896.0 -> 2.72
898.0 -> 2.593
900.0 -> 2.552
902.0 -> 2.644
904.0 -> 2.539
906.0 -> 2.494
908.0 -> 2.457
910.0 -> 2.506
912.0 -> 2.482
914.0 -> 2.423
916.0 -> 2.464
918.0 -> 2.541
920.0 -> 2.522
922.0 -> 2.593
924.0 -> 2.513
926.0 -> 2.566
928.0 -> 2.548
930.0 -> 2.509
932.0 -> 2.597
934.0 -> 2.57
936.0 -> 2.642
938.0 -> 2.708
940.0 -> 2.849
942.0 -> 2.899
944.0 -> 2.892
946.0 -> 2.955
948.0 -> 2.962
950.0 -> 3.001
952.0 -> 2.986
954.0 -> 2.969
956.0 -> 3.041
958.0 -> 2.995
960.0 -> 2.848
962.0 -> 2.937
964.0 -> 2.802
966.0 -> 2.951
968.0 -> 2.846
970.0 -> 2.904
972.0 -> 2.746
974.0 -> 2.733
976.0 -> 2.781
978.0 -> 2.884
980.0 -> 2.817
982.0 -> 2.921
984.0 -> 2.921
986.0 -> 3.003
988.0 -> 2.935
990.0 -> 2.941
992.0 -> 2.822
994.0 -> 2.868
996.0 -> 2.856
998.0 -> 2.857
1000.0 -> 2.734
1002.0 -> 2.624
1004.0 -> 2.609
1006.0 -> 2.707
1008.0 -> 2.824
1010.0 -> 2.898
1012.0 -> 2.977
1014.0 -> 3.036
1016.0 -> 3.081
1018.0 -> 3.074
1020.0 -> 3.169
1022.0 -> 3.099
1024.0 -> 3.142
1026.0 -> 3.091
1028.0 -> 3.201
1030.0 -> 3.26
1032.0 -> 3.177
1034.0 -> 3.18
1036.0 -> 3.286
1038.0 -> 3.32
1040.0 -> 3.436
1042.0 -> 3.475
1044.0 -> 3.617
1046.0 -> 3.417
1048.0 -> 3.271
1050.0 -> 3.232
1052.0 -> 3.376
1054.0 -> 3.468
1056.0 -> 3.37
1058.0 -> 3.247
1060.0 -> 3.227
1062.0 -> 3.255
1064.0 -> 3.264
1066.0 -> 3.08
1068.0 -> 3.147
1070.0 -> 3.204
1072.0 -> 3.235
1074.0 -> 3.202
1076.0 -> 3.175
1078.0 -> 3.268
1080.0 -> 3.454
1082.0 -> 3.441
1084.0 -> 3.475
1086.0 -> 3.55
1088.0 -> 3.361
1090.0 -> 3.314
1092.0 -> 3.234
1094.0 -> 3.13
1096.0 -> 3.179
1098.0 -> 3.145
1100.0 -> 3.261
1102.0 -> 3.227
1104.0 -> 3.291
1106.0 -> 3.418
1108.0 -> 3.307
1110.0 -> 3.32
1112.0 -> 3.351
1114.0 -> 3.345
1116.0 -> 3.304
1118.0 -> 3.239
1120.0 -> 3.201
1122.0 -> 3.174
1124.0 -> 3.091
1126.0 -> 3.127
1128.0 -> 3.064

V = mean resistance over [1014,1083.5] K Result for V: 3.26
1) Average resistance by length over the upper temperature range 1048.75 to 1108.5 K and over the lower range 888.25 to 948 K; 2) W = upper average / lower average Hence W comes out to 1.3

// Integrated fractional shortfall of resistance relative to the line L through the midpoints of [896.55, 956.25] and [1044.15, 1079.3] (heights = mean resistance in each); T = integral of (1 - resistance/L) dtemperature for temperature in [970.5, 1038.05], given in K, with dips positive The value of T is 1.4 K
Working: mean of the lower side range 2.66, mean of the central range 2.95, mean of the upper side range 3.27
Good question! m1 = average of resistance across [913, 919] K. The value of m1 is 2.48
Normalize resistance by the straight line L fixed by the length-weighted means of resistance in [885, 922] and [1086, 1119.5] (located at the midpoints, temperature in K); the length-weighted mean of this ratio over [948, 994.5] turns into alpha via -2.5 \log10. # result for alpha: -0.04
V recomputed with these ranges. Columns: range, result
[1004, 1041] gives 3.1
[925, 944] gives 2.67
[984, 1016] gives 2.86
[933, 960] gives 2.88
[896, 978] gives 2.72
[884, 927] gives 2.54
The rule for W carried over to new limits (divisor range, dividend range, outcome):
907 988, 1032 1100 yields 1.20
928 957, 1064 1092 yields 1.17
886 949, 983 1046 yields 1.17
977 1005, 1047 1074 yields 1.15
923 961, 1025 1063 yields 1.19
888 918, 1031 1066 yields 1.31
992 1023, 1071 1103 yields 1.14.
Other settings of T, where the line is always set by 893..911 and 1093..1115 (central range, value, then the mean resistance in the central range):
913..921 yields 0.4 K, 2.49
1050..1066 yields -1.0 K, 3.3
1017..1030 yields -0.7 K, 3.14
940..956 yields -1.3 K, 2.95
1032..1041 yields -0.8 K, 3.29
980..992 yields -0.3 K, 2.92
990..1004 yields 0.5 K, 2.79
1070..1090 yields -1.0 K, 3.34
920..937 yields 0.6 K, 2.56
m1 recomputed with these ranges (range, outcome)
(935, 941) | 2.73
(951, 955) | 2.98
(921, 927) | 2.56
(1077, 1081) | 3.36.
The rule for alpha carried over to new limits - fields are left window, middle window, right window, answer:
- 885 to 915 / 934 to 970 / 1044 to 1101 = -0.05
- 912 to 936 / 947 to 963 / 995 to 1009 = -0.14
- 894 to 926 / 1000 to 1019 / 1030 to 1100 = 0.06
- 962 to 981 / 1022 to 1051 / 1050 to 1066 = -0.04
